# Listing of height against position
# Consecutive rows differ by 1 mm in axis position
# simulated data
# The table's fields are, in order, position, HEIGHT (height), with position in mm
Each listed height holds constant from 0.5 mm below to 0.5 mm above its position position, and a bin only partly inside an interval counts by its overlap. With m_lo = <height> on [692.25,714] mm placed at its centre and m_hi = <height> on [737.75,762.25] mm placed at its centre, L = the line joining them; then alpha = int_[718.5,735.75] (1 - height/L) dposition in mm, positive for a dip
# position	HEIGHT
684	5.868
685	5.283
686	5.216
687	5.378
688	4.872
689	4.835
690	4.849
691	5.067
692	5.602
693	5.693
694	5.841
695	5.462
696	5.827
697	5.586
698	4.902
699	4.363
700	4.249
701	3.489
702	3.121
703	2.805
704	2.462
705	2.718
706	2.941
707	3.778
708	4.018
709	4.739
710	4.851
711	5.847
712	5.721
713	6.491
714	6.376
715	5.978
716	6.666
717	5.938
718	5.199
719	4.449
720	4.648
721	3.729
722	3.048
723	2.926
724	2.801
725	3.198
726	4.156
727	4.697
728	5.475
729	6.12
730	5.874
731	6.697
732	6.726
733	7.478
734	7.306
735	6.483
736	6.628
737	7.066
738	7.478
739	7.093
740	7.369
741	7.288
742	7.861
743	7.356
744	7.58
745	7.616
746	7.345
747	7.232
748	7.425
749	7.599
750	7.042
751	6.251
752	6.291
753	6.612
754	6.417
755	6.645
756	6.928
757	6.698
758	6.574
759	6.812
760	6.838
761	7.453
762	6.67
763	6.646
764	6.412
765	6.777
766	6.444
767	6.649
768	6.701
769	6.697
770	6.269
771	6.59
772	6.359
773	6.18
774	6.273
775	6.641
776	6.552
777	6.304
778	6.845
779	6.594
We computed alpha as 2.4 mm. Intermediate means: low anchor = 4.57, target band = 5.07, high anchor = 7.06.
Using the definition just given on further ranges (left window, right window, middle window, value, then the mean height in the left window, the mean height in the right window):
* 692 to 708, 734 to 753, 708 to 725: 1.29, 4.25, 7.16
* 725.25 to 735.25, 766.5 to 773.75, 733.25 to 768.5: -4.00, 6.02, 6.48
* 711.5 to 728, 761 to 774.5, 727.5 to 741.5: -3.86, 4.77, 6.55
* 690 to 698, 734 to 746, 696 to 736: 9.48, 5.49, 7.26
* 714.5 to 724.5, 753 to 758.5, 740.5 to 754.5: -2.26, 4.54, 6.65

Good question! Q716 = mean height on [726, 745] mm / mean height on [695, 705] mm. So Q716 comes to 1.7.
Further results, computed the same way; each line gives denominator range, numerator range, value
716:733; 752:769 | 1.37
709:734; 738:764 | 1.34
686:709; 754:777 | 1.48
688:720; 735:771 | 1.43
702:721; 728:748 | 1.50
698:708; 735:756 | 2.06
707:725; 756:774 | 1.37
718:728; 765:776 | 1.67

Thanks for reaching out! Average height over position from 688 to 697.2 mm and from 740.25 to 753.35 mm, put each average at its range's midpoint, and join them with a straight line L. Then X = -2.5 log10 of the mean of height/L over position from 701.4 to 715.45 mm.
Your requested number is 0.327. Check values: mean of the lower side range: 5.38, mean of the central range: 4.41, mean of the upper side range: 7.2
